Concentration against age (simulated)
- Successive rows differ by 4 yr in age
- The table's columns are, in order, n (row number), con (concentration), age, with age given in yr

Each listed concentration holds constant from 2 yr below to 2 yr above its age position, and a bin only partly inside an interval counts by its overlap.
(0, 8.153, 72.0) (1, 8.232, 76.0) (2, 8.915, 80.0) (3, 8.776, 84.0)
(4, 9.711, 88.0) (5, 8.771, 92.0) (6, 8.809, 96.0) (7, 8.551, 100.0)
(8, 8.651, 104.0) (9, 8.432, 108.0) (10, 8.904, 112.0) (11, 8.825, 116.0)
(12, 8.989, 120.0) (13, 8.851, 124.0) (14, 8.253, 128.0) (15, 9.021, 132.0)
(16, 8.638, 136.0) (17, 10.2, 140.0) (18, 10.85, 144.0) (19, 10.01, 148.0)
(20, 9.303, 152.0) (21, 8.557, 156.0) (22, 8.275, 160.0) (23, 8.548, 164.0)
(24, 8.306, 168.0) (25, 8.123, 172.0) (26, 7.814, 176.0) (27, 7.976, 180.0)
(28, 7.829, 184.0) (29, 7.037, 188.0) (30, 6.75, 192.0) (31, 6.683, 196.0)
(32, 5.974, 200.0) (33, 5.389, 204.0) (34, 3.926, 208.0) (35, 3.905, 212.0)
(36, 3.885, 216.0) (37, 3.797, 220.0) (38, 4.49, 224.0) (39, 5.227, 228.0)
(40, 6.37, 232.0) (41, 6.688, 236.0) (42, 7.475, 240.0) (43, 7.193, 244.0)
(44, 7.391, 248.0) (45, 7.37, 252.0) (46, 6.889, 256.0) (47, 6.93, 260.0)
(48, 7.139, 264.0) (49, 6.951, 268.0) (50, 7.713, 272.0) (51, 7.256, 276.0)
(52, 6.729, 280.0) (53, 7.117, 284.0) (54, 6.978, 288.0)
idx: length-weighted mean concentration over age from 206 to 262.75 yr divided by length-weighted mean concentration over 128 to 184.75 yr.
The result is 0.66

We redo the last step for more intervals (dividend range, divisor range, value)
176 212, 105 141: 0.72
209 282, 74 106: 0.71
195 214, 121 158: 0.55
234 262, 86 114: 0.81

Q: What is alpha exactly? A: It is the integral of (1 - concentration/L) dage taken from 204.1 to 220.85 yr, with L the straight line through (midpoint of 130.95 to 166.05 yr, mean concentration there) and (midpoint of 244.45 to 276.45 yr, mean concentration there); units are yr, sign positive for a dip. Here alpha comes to 8.4 yr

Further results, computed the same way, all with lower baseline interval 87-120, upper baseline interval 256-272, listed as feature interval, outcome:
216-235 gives 6.44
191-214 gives 7.05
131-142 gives -1.11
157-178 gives -0.27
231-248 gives 0.75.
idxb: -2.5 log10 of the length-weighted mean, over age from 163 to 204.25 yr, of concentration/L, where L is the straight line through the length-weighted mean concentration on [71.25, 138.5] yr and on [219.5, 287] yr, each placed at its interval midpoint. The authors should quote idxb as 0.05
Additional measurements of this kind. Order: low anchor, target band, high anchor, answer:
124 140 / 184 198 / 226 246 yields 0.09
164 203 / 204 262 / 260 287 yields 0.24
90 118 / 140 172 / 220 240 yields -0.22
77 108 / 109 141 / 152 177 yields -0.03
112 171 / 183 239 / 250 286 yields 0.39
